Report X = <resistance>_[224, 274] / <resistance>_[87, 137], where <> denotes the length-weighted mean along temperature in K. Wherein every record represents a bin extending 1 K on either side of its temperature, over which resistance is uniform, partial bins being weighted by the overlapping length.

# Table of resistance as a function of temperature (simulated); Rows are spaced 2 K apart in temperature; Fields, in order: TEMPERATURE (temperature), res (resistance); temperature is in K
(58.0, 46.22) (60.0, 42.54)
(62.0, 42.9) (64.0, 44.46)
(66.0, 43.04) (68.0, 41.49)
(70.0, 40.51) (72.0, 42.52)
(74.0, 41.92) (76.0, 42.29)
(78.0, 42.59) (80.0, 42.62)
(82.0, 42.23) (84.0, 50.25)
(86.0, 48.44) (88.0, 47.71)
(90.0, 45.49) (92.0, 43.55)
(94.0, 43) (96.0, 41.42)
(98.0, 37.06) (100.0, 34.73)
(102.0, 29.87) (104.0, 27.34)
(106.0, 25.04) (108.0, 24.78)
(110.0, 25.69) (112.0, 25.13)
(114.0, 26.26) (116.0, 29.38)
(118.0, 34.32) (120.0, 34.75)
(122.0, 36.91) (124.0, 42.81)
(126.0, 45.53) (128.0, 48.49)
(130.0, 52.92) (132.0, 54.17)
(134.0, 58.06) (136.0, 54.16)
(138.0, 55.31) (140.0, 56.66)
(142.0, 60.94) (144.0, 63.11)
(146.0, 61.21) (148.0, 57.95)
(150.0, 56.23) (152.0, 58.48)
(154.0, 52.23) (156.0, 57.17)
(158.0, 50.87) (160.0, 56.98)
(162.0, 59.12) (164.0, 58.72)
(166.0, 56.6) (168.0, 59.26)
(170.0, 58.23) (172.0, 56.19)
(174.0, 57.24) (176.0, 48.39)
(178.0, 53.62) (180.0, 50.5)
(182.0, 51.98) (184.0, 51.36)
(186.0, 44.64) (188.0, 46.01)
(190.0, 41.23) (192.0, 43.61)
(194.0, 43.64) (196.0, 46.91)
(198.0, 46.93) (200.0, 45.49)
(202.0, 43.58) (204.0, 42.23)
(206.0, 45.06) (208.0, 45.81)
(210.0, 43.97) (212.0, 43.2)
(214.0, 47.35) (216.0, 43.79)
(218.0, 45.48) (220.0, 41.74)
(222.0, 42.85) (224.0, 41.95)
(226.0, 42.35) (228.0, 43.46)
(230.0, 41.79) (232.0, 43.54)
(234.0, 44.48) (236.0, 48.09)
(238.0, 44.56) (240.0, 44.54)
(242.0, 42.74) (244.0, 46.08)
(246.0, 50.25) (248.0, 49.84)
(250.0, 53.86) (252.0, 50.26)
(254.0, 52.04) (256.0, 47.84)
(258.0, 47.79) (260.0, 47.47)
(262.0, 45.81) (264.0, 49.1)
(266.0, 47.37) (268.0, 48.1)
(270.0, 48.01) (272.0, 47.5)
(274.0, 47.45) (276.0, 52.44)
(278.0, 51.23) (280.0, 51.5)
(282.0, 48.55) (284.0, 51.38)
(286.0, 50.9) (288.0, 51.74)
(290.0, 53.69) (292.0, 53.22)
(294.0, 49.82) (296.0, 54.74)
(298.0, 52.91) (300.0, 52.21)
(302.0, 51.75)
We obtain 1.21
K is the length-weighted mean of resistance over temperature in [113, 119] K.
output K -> 30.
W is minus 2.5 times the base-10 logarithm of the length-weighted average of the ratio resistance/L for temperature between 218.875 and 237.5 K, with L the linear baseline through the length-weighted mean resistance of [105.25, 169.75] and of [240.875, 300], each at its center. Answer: 0.14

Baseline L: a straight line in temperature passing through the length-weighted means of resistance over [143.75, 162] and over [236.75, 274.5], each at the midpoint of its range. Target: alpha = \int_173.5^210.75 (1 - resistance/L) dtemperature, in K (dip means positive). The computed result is 4.7 K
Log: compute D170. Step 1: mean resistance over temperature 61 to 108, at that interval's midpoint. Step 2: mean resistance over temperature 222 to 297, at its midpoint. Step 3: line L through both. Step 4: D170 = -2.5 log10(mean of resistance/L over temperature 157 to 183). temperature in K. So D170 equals -0.24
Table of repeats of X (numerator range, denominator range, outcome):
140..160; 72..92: 1.29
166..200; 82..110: 1.32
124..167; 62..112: 1.42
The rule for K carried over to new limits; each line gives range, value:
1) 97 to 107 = 30.8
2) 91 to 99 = 41.3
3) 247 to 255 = 51.5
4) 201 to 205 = 42.9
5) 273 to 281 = 50.7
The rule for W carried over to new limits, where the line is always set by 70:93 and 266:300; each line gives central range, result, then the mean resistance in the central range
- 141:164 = -0.232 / 57.7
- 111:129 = 0.258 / 36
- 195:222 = 0.087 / 44.7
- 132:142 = -0.218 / 56.3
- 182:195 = 0.049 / 45.6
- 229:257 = 0.053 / 47.1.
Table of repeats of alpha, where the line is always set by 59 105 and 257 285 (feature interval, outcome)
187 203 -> 0.4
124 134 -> -1.6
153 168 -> -3.9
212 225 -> 0.8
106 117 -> 4.3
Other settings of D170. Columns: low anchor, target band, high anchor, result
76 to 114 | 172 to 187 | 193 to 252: -0.21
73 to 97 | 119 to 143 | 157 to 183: 0.01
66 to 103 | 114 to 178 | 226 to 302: -0.18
